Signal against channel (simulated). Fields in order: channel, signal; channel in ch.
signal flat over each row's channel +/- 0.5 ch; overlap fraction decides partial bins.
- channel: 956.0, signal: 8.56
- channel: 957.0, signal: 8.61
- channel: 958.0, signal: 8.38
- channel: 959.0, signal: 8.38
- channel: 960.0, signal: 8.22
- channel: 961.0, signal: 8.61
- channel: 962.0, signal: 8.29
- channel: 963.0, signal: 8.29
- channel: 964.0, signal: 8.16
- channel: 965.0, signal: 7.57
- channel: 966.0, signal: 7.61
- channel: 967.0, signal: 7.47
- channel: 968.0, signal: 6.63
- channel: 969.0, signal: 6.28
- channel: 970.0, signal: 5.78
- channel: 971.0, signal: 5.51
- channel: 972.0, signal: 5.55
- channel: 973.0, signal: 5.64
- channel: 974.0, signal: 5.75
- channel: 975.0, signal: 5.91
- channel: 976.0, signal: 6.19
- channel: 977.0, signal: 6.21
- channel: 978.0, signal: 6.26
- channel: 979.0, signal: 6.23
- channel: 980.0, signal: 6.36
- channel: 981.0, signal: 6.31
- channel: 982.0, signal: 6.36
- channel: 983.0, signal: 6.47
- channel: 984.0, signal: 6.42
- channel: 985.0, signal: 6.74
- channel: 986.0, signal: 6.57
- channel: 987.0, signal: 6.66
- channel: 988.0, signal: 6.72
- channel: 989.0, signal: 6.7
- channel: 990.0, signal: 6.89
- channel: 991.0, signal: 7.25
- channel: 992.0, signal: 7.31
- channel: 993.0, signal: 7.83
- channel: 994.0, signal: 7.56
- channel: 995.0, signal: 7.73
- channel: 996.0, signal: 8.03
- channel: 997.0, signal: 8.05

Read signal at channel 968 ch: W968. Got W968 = 6.63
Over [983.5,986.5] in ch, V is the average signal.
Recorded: 6.58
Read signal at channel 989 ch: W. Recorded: 6.7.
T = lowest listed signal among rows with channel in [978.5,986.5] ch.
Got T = 6.23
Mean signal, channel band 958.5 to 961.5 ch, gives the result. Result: 8.4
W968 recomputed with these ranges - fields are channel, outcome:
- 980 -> 6.36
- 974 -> 5.75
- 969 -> 6.28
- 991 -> 7.25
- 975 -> 5.91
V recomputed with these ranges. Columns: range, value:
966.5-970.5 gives 6.54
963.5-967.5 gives 7.7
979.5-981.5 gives 6.33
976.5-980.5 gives 6.26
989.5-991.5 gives 7.07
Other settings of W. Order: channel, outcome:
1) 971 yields 5.51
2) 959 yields 8.38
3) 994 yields 7.56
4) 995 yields 7.73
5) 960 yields 8.22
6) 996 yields 8.03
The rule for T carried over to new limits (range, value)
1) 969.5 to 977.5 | 5.51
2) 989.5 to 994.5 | 6.89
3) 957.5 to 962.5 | 8.22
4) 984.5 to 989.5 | 6.57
